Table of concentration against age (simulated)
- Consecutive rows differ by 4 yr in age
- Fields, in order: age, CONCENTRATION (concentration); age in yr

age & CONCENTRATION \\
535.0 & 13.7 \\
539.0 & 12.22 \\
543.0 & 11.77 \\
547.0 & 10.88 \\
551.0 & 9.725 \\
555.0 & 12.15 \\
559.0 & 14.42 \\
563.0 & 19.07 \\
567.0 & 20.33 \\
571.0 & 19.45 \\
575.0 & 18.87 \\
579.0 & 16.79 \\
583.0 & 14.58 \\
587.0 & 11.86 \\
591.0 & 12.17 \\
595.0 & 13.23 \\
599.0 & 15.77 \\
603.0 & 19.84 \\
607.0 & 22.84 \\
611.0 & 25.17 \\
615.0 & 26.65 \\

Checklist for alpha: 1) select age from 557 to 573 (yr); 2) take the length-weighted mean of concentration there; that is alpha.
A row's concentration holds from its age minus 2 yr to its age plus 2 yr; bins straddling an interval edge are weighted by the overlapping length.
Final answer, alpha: 18.3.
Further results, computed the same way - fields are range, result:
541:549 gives 11.3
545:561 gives 11.8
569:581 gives 18.4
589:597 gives 12.7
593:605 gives 16.3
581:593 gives 12.9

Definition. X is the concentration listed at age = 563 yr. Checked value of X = 19.07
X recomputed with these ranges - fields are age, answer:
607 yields 22.84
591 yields 12.17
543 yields 11.77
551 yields 9.725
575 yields 18.87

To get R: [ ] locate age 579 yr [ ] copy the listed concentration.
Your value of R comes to 16.79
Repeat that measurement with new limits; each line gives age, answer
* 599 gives 15.77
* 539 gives 12.22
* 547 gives 10.88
